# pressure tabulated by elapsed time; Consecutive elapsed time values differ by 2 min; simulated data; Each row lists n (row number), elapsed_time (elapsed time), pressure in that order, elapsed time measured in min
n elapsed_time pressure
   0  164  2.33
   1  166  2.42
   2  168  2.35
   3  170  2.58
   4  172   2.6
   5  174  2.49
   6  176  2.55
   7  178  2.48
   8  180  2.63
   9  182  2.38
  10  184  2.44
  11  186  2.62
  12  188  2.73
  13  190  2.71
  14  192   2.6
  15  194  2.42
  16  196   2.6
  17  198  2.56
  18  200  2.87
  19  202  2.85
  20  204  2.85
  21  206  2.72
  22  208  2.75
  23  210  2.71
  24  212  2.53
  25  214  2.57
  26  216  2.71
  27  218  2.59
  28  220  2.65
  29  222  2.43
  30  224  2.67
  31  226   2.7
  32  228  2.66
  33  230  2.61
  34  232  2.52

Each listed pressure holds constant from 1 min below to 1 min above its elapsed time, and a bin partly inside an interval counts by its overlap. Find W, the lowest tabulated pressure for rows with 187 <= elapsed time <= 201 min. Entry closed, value 2.42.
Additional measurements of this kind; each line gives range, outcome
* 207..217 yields 2.53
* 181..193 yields 2.38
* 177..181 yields 2.48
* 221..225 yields 2.43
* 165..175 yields 2.35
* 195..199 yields 2.56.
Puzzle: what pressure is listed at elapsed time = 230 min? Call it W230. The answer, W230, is 2.61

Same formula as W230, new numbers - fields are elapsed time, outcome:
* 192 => 2.6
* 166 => 2.42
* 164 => 2.33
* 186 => 2.62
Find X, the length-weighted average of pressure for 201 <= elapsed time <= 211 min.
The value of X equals 2.78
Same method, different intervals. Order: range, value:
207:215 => 2.64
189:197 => 2.58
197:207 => 2.77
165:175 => 2.49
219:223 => 2.54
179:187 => 2.52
